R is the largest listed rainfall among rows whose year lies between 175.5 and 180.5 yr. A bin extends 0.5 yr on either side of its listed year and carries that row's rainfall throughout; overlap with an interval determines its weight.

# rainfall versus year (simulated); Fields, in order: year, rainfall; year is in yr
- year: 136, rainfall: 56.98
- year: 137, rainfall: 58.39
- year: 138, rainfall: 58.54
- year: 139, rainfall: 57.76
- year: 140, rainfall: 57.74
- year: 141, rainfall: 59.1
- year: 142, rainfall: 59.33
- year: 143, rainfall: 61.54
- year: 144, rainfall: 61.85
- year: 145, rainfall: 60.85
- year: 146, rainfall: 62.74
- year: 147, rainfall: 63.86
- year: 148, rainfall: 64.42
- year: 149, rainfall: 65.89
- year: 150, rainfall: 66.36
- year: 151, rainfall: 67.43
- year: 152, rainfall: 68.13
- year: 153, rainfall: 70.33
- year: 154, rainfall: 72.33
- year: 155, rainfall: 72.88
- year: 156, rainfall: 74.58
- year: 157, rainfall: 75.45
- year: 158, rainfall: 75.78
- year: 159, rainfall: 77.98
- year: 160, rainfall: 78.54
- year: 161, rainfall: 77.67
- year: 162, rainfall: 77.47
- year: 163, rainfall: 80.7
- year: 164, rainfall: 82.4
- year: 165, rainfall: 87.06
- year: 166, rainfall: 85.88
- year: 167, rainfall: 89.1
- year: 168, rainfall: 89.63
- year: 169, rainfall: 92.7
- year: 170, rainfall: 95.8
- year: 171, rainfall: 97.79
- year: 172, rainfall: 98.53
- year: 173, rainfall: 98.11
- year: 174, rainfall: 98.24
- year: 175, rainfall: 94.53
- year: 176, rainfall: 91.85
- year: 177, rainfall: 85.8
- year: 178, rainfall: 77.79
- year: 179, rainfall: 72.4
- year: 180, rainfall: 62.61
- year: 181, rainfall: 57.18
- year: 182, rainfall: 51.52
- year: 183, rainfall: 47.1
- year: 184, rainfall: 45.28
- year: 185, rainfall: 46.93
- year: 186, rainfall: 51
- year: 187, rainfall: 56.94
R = 91.85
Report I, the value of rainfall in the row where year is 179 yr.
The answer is 72.4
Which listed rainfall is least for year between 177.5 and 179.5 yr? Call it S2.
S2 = 72.4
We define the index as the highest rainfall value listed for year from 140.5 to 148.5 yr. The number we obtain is 64.42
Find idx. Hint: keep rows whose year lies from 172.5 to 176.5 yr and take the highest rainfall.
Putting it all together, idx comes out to 98.24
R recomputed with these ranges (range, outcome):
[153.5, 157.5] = 75.45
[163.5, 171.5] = 97.79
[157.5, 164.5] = 82.4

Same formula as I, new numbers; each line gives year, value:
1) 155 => 72.88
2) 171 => 97.79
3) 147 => 63.86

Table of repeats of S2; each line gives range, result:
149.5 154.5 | 66.36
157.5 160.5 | 75.78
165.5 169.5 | 85.88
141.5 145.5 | 59.33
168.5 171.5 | 92.7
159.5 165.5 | 77.47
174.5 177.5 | 85.8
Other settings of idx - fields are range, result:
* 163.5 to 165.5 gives 87.06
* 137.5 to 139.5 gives 58.54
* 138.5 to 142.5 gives 59.33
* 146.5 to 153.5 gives 70.33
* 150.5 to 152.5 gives 68.13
